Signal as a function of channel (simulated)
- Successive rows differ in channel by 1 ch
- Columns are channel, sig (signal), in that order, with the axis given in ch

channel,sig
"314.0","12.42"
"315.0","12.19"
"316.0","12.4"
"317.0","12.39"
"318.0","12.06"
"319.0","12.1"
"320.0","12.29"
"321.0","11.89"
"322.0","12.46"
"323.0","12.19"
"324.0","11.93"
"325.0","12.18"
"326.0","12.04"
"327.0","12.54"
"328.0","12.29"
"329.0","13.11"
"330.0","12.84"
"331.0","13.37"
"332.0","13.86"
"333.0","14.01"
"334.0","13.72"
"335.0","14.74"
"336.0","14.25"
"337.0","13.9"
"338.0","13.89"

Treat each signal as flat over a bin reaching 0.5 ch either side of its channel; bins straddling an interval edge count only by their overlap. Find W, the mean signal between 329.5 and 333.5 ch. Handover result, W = 13.5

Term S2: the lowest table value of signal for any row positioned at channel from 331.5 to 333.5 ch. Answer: 13.86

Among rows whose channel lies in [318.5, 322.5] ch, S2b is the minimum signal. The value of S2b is 11.89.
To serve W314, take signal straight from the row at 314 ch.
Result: 12.42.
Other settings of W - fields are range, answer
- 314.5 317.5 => 12.3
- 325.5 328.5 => 12.3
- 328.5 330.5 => 13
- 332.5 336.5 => 14.2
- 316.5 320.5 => 12.2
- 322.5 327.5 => 12.2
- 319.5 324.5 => 12.2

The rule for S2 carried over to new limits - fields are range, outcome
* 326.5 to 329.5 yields 12.29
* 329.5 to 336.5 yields 12.84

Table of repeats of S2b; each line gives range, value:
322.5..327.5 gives 11.93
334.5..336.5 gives 14.25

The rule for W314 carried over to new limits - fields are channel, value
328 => 12.29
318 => 12.06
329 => 13.11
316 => 12.4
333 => 14.01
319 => 12.1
